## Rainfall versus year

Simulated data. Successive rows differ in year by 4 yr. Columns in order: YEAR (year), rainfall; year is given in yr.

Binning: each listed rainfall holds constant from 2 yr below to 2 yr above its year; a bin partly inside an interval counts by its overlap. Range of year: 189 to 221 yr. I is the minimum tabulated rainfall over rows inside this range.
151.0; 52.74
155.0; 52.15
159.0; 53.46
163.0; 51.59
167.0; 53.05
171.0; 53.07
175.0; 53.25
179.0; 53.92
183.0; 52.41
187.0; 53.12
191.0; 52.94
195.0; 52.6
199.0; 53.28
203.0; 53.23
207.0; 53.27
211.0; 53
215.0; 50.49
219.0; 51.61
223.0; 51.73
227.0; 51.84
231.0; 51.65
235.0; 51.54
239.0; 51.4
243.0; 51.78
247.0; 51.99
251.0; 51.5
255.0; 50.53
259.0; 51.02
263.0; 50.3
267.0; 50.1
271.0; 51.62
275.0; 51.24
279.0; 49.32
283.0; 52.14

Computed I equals 50.49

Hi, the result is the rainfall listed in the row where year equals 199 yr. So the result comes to 53.28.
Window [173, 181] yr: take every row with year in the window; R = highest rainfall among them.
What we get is 53.92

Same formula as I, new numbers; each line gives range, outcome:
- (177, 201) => 52.41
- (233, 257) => 50.53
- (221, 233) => 51.65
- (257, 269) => 50.1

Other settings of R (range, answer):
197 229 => 53.28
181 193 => 53.12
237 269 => 51.99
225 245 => 51.84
